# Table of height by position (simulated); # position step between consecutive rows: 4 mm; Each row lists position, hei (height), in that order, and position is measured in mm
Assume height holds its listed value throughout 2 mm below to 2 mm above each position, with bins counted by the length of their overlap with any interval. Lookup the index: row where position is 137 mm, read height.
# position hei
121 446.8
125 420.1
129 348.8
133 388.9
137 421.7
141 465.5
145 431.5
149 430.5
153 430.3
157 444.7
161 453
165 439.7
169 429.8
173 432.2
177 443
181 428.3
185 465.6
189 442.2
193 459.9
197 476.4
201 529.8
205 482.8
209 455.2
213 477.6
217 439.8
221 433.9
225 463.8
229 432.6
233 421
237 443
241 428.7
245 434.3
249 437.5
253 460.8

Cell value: 421.7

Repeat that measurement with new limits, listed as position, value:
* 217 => 439.8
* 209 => 455.2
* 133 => 388.9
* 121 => 446.8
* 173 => 432.2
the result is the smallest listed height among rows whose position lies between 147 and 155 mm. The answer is 430.3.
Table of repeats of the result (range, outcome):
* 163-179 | 429.8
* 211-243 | 421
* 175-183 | 428.3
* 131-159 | 388.9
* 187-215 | 442.2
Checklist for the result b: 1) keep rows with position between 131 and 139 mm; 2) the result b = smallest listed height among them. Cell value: 388.9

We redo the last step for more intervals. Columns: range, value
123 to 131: 348.8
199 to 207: 482.8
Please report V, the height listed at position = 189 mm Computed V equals 442.2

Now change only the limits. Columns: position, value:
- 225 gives 463.8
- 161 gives 453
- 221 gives 433.9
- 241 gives 428.7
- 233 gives 421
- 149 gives 430.5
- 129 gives 348.8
